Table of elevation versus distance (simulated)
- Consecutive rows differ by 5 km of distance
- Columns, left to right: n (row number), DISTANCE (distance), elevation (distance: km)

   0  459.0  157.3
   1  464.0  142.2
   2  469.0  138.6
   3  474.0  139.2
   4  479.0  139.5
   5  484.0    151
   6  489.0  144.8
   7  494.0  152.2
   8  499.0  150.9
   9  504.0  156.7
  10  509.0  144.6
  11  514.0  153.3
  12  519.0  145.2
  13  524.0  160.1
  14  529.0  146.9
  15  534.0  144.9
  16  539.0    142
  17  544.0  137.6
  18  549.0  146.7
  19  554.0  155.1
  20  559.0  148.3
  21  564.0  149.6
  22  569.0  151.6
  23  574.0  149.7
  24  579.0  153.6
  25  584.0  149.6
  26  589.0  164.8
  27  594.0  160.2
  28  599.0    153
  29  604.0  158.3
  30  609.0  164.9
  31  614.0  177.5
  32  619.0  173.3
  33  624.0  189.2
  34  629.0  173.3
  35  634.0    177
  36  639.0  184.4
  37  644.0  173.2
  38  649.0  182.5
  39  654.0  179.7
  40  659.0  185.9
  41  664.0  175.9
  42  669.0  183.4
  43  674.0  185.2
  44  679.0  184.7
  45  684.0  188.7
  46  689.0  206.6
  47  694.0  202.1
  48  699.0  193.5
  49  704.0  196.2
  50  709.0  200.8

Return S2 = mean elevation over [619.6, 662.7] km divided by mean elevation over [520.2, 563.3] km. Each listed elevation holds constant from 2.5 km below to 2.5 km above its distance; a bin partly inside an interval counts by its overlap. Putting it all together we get 1.22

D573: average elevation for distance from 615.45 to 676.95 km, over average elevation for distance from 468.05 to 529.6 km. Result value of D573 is 1.22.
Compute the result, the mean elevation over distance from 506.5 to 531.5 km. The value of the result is 150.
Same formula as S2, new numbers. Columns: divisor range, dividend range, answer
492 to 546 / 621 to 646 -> 1.21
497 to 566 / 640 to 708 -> 1.26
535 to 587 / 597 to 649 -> 1.17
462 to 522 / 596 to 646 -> 1.17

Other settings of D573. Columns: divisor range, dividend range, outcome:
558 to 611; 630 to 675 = 1.16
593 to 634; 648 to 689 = 1.09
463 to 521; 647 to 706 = 1.29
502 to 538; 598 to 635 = 1.14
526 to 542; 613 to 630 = 1.23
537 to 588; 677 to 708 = 1.31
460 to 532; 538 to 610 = 1.03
